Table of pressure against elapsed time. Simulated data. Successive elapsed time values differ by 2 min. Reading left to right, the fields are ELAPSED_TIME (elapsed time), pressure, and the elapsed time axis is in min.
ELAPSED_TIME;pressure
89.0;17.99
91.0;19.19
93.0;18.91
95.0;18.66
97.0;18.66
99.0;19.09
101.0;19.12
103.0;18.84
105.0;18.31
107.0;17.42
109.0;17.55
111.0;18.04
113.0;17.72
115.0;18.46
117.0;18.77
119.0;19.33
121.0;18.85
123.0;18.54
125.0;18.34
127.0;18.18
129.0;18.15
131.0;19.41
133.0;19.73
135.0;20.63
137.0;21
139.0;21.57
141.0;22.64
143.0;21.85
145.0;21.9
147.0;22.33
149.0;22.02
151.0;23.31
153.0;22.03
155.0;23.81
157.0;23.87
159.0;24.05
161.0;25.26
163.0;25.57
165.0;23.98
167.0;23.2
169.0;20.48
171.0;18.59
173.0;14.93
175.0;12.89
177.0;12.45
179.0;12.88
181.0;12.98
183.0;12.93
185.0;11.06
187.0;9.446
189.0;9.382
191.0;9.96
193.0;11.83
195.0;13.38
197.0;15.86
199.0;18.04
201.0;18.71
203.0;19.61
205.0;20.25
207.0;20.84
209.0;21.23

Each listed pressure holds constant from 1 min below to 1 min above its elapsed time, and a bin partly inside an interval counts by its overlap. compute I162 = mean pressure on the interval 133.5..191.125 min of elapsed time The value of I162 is 19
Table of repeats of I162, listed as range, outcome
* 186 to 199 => 12.1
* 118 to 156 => 20.7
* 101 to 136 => 18.6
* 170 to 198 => 12.8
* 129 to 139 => 20.1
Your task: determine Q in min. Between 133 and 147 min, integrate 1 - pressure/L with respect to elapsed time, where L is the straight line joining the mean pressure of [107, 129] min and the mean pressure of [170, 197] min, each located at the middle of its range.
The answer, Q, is -4.4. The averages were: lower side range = 18.3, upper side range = 12.6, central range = 21.5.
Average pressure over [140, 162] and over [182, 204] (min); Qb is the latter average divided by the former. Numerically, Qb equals 0.59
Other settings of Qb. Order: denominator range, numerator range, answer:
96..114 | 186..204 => 0.77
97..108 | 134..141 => 1.15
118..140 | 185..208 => 0.77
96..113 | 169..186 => 0.76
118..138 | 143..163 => 1.21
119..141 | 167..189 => 0.72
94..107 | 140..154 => 1.19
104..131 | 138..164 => 1.26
